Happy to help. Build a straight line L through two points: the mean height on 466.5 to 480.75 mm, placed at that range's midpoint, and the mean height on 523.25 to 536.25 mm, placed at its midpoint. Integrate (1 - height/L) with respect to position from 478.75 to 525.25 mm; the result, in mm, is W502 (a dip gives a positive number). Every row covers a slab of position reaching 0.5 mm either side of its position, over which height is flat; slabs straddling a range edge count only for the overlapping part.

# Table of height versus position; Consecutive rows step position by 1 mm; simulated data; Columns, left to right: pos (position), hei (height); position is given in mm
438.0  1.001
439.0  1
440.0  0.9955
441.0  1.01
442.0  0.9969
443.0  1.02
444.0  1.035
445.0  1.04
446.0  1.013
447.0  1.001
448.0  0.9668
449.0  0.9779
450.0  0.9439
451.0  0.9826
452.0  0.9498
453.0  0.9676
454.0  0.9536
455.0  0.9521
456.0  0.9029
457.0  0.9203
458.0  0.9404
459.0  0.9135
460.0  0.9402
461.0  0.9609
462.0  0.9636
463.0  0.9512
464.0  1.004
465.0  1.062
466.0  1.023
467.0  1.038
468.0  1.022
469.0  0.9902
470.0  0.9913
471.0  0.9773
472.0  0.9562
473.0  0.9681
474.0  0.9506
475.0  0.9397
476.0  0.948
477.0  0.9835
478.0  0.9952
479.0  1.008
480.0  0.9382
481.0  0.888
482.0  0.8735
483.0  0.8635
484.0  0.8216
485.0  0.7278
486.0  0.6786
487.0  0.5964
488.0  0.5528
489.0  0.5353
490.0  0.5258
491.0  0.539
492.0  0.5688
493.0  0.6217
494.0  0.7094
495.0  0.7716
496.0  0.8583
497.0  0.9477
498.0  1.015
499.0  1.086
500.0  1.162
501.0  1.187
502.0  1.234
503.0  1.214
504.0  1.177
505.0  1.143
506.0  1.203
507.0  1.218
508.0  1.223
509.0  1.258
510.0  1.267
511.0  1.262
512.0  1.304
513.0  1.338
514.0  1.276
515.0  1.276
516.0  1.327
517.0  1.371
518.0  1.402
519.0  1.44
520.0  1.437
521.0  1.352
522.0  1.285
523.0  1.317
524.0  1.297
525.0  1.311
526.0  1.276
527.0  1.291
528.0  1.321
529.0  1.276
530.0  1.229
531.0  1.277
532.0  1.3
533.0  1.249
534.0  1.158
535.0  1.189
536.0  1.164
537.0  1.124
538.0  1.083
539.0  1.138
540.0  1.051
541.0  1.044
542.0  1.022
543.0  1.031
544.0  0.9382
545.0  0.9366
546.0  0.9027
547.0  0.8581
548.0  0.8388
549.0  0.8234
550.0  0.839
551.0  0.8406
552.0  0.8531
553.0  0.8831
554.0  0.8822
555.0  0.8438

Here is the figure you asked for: 3.35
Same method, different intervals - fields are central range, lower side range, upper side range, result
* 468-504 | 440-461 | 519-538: 7.3 mm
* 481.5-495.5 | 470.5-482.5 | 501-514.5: 5.1 mm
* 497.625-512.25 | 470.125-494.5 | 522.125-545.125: -3.4 mm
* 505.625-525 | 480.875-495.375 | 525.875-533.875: -4.5 mm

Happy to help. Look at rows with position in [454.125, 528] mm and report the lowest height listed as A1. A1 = 0.5258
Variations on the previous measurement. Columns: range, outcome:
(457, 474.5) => 0.9135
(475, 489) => 0.5353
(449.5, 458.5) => 0.9029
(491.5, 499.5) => 0.5688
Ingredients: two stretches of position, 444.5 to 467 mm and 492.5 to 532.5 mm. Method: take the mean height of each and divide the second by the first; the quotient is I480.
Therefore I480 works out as 1.24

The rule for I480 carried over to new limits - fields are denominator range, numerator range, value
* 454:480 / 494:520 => 1.23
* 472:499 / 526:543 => 1.46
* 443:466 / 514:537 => 1.33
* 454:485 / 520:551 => 1.19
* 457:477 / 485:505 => 0.87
